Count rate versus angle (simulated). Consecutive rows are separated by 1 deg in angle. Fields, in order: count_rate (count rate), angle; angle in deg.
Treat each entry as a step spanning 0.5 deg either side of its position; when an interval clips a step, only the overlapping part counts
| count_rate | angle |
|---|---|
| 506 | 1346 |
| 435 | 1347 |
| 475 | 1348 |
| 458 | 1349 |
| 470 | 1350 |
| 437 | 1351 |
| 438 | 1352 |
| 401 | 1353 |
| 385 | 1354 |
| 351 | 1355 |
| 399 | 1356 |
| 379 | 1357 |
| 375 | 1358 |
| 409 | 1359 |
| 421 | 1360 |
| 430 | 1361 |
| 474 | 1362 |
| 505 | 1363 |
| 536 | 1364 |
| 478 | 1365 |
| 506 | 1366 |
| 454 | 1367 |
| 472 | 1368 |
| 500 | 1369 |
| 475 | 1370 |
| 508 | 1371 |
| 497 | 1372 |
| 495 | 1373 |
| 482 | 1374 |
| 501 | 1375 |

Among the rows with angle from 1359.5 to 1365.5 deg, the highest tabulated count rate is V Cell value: 536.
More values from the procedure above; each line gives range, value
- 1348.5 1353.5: 470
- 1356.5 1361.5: 430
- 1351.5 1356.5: 438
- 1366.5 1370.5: 500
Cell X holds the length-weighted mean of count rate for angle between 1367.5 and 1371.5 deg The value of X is 489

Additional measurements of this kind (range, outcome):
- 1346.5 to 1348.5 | 455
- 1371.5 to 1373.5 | 496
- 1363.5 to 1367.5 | 494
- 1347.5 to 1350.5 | 468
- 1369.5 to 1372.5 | 493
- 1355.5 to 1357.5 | 389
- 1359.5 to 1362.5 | 442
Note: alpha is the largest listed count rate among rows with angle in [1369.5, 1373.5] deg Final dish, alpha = 508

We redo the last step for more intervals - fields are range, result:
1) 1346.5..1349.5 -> 475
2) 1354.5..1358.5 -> 399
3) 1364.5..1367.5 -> 506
